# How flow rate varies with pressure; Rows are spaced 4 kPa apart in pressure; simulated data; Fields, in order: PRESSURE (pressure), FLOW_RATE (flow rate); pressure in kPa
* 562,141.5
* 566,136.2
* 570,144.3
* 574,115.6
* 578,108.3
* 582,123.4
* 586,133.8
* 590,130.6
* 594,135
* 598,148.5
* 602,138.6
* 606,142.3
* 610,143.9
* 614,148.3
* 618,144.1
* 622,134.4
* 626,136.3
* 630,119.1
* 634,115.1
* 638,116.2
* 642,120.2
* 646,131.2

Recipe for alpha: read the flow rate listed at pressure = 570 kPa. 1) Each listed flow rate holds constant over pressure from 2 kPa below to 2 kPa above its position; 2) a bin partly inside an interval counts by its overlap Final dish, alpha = 144.3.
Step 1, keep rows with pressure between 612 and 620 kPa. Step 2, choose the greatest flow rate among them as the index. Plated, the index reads 148.3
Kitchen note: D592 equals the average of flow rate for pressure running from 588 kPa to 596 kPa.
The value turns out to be 133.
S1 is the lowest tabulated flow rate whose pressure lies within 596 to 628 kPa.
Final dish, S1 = 134.4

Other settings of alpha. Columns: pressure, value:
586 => 133.8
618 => 144.1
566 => 136.2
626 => 136.3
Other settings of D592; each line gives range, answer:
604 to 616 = 145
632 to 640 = 116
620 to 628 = 135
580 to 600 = 134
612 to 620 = 146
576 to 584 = 116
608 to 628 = 141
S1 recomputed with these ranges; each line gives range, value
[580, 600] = 123.4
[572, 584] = 108.3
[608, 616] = 143.9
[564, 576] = 115.6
